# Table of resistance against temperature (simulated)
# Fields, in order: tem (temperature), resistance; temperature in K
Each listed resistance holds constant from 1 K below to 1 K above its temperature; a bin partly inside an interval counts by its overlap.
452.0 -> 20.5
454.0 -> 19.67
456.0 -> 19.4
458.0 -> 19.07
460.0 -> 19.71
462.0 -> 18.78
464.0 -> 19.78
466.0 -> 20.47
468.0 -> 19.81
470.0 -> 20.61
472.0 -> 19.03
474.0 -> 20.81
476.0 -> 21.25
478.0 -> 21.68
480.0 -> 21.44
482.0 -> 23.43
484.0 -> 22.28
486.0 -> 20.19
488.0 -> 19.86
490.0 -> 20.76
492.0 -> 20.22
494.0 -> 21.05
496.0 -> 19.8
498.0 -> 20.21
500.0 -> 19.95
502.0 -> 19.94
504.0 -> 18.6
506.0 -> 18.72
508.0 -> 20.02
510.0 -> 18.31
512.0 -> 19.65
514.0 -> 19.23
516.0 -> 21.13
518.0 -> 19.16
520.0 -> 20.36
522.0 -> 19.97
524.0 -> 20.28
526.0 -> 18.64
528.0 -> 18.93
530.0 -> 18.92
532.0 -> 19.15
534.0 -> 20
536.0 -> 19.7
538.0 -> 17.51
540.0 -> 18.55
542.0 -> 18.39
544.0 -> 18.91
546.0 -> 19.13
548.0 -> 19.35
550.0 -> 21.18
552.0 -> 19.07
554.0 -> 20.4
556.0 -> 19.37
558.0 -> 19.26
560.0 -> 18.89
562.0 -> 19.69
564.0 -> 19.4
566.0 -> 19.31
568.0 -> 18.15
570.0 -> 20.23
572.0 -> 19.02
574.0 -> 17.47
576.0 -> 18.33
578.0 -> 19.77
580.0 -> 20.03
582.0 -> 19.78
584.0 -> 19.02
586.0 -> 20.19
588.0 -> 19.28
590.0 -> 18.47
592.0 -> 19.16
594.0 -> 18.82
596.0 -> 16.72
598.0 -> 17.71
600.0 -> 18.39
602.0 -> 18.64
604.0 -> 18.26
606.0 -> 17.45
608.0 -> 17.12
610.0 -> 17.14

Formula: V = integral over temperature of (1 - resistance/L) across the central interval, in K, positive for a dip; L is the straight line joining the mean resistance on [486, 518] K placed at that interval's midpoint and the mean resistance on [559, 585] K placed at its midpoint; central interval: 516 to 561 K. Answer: 0.3 K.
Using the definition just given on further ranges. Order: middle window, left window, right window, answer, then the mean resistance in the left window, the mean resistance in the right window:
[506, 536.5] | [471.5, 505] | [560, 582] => 0.8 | 20.6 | 19.2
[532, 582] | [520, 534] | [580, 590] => 0.6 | 19.4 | 19.5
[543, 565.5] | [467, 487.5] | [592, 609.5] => -0.5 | 21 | 17.9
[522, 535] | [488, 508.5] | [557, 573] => 0.2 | 19.9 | 19.2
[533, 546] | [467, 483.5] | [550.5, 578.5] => 0.6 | 21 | 19.2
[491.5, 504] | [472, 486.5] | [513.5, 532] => 0.4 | 21.5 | 19.6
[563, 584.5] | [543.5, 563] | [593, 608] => -0.3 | 19.5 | 17.9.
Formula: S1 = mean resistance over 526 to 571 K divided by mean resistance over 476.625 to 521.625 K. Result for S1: 0.95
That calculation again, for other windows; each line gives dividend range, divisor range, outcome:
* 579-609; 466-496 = 0.89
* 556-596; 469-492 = 0.91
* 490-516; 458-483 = 0.96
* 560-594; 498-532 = 0.98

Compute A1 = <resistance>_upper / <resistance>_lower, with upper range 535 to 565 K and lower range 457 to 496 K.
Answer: 0.94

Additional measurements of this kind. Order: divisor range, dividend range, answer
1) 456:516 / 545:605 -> 0.95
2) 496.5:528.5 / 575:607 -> 0.96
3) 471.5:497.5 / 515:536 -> 0.94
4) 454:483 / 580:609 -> 0.91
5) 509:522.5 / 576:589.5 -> 0.99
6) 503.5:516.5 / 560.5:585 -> 0.99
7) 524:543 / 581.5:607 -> 0.98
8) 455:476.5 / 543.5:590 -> 0.97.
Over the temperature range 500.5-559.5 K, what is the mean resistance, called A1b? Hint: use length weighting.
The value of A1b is 19.4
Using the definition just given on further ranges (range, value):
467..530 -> 20.2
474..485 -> 21.9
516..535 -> 19.6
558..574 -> 19.1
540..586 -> 19.3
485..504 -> 20.1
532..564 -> 19.3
